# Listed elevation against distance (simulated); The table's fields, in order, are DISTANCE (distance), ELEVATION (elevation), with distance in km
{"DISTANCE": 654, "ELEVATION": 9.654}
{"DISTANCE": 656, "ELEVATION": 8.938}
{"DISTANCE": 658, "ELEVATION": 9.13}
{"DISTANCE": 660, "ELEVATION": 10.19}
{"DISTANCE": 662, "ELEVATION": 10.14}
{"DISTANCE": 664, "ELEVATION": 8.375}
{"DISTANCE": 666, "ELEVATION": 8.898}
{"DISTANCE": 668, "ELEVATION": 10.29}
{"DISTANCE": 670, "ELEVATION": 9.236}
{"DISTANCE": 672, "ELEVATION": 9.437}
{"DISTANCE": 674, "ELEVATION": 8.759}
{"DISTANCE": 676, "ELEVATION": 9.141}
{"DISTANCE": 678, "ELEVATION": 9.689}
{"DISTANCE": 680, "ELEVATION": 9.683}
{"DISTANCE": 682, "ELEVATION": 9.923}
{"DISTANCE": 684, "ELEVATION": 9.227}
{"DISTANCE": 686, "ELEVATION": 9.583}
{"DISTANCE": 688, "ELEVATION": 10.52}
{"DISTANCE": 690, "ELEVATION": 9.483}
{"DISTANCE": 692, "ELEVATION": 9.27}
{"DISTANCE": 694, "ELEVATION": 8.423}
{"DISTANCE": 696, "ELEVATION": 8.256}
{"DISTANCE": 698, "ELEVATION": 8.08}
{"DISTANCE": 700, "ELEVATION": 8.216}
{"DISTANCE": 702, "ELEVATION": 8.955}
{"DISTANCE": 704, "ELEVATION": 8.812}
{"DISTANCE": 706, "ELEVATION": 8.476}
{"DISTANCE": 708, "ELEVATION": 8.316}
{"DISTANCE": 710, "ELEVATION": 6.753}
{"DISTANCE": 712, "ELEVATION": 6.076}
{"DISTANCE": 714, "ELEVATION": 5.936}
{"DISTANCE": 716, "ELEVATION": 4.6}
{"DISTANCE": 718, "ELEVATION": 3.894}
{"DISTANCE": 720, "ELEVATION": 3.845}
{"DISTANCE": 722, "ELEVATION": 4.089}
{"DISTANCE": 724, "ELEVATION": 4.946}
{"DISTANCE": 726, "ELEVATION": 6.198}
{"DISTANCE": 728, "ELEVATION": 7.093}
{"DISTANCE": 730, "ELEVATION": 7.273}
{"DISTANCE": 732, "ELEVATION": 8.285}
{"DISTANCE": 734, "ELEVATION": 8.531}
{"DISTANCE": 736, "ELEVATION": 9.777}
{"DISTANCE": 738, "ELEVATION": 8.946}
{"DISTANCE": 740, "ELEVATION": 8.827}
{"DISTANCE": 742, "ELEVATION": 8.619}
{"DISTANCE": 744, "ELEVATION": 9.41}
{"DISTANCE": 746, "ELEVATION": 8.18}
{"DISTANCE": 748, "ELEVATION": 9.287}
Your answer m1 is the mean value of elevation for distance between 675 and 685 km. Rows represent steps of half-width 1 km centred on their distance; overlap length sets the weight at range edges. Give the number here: 9.53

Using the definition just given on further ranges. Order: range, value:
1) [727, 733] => 7.55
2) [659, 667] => 9.4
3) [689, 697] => 8.86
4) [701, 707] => 8.75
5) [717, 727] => 4.59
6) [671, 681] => 9.34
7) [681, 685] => 9.57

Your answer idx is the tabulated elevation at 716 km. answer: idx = 4.6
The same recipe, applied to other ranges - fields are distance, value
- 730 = 7.273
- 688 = 10.52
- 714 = 5.936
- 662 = 10.14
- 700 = 8.216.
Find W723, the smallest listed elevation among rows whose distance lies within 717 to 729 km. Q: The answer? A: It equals 3.845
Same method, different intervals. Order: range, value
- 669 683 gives 8.759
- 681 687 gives 9.227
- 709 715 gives 5.936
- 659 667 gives 8.375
